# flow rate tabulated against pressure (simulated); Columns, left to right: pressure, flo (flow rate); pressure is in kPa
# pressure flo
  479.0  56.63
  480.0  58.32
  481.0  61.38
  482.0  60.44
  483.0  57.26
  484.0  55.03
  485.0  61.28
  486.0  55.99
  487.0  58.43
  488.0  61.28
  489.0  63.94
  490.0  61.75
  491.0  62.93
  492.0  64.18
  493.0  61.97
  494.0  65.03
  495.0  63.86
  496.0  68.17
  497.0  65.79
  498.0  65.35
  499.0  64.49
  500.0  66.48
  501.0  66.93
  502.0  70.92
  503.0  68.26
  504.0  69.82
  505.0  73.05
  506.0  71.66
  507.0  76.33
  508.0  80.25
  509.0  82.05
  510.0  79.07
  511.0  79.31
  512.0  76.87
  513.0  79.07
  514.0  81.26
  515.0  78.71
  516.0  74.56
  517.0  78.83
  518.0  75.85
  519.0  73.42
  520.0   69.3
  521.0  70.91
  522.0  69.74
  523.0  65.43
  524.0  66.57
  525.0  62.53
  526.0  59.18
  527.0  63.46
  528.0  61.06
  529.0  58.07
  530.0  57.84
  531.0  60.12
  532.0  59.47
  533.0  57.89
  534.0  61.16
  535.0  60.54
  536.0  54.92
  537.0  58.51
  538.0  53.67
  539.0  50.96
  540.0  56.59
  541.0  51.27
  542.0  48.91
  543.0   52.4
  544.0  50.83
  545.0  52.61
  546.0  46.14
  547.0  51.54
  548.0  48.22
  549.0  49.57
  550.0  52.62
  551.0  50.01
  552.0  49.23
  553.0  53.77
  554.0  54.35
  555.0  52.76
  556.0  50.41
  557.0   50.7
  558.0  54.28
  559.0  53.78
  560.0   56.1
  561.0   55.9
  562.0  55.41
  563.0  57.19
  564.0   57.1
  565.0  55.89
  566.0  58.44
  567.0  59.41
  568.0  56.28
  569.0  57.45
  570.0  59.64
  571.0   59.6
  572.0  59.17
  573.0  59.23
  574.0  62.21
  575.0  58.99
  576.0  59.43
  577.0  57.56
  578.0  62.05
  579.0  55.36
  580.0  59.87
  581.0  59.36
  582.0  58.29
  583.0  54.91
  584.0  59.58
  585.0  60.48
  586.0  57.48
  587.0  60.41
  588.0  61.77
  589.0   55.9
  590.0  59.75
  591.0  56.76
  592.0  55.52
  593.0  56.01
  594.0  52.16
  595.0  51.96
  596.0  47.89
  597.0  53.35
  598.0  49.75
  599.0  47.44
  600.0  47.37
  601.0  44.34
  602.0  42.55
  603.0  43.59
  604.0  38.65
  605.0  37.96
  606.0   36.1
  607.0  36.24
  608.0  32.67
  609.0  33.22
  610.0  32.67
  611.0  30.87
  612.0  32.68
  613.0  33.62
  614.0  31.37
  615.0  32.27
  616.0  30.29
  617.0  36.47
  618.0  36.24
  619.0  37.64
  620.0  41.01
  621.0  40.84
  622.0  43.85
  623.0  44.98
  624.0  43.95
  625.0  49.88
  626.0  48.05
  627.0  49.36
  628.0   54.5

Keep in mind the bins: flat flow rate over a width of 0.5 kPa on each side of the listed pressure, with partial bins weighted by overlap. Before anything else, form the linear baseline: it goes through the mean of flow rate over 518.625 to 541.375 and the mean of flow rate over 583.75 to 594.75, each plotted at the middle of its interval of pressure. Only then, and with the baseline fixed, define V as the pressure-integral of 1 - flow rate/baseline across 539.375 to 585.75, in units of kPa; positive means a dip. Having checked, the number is 2.9 kPa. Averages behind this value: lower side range 61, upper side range 57.6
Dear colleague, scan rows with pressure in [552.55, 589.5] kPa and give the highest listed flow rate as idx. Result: 62.21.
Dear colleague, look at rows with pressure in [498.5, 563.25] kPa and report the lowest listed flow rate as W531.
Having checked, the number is 46.14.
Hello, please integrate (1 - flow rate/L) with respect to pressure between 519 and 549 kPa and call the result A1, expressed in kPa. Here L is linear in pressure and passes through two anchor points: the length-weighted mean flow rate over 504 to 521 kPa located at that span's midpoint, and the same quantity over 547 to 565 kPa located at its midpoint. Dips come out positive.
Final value 3.2 kPa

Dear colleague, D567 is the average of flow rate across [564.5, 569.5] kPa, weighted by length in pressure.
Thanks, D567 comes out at 57.5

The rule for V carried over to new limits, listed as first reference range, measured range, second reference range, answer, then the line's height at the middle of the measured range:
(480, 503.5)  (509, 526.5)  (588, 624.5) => -4.4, 58.4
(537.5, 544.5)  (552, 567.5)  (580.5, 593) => -0.1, 54.6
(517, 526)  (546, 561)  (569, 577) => 2.7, 63.2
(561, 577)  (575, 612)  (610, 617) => -4.9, 43.9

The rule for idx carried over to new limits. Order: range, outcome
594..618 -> 53.35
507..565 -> 82.05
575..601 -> 62.05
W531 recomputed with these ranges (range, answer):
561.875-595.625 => 51.96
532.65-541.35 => 50.96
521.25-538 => 53.67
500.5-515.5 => 66.93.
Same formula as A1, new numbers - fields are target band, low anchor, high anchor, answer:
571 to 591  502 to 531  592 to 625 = -3.6 kPa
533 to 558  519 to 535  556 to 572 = 2.9 kPa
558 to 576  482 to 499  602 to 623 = -4.7 kPa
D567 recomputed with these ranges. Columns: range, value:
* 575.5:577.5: 58.5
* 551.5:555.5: 52.5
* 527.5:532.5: 59.3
